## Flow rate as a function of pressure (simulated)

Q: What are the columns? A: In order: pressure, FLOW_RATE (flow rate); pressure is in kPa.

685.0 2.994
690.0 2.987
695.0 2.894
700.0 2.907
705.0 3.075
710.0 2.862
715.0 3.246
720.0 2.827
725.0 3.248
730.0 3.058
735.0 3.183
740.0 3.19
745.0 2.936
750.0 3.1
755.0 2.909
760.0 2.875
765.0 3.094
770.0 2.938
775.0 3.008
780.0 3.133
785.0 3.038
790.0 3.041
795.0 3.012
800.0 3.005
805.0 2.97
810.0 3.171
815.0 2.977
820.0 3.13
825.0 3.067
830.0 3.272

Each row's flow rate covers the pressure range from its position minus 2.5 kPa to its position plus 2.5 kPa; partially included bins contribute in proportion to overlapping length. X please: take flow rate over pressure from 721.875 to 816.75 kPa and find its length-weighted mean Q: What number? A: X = 3.05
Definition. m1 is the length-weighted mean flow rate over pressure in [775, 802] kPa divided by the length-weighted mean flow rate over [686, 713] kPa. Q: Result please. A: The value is 1.03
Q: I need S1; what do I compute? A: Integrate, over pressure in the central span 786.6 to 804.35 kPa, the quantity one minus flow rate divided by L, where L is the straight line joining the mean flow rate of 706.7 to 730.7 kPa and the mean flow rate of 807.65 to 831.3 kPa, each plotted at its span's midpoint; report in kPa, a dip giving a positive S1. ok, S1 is 0.5 kPa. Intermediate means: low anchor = 3.05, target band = 3.02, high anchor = 3.12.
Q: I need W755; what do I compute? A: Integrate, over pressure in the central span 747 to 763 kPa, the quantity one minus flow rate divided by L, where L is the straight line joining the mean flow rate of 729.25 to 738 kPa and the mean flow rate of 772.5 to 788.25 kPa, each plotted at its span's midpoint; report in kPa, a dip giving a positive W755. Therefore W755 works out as 0.7 kPa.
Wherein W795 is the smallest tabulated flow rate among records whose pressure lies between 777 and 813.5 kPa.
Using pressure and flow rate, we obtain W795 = 2.97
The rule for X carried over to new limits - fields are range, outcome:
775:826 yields 3.05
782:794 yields 3.04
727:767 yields 3.05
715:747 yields 3.09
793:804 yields 3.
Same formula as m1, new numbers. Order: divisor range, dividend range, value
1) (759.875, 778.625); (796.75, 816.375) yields 1.01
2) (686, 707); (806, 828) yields 1.04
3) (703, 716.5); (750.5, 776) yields 0.98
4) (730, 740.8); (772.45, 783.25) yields 0.97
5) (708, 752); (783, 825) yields 0.99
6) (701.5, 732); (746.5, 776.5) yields 0.98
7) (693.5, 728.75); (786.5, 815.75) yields 1.01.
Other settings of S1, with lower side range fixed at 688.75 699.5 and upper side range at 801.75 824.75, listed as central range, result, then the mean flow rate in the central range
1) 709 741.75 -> -1.5 kPa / 3.1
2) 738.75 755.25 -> -0.3 kPa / 3.04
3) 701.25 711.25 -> -0.1 kPa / 2.97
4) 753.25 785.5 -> 0.1 kPa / 3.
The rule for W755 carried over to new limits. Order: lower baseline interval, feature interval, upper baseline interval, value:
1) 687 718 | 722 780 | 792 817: -0.8 kPa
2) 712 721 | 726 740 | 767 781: -0.4 kPa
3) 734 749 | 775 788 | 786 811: -0.1 kPa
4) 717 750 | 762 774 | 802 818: 0.2 kPa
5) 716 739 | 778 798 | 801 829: 0.2 kPa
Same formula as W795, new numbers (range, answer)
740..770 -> 2.875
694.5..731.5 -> 2.827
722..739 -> 3.058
